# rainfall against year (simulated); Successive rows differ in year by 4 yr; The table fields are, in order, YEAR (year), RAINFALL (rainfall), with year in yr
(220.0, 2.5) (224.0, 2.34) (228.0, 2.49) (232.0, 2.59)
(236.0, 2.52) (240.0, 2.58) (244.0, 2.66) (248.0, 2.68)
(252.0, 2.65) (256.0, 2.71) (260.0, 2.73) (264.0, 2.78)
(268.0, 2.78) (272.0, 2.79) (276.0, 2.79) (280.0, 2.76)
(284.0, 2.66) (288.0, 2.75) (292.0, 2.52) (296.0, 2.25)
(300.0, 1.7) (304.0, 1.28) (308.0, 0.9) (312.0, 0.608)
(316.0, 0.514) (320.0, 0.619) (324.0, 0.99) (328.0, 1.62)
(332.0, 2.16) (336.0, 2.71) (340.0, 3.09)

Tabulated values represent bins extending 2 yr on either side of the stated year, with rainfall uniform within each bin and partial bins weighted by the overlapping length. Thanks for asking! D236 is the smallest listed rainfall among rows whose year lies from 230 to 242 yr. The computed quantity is 2.52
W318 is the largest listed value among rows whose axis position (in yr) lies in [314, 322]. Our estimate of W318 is 0.619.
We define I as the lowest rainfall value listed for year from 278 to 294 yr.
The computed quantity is 2.52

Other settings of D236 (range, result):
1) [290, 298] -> 2.25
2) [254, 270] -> 2.71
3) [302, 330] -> 0.514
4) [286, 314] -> 0.608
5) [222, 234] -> 2.34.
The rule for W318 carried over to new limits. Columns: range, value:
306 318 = 0.9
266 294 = 2.79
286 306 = 2.75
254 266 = 2.78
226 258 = 2.71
